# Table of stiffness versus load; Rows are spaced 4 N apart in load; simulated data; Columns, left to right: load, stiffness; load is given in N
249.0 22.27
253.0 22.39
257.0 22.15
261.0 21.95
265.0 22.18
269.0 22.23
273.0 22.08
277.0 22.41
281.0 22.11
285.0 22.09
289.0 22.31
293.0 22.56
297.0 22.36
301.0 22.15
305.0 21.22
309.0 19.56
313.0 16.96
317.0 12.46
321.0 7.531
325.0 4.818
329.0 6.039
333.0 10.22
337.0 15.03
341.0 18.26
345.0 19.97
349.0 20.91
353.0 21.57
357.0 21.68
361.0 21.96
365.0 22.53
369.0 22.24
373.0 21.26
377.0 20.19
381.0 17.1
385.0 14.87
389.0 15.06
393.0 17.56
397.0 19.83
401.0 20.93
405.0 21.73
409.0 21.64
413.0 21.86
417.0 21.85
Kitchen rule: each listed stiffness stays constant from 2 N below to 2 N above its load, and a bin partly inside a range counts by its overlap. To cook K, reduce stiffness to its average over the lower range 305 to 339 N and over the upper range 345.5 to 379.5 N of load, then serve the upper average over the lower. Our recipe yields 1.76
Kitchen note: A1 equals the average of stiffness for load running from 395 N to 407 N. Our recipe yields 20.8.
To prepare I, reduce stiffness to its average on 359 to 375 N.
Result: 22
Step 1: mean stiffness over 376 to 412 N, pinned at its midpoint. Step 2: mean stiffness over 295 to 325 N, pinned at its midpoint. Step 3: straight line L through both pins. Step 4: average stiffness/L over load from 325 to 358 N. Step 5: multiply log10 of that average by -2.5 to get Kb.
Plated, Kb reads 0.110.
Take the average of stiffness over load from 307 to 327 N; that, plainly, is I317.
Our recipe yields 12.3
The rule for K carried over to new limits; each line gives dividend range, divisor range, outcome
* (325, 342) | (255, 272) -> 0.50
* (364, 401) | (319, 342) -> 1.90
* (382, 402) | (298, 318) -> 0.92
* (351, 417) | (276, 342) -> 1.20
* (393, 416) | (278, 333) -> 1.23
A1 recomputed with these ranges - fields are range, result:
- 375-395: 17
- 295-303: 22.3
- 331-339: 12.6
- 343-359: 21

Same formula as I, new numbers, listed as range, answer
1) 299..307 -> 21.7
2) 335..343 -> 16.6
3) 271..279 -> 22.2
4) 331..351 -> 16.9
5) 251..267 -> 22.2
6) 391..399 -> 18.7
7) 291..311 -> 21.6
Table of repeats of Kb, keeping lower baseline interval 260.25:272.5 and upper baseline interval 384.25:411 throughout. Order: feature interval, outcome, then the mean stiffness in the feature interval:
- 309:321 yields 0.415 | 14.3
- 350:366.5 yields -0.100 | 21.9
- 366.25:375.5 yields -0.110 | 21.7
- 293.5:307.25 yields -0.031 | 21.9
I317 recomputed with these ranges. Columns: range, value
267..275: 22.2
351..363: 21.7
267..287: 22.2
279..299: 22.3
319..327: 6.17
